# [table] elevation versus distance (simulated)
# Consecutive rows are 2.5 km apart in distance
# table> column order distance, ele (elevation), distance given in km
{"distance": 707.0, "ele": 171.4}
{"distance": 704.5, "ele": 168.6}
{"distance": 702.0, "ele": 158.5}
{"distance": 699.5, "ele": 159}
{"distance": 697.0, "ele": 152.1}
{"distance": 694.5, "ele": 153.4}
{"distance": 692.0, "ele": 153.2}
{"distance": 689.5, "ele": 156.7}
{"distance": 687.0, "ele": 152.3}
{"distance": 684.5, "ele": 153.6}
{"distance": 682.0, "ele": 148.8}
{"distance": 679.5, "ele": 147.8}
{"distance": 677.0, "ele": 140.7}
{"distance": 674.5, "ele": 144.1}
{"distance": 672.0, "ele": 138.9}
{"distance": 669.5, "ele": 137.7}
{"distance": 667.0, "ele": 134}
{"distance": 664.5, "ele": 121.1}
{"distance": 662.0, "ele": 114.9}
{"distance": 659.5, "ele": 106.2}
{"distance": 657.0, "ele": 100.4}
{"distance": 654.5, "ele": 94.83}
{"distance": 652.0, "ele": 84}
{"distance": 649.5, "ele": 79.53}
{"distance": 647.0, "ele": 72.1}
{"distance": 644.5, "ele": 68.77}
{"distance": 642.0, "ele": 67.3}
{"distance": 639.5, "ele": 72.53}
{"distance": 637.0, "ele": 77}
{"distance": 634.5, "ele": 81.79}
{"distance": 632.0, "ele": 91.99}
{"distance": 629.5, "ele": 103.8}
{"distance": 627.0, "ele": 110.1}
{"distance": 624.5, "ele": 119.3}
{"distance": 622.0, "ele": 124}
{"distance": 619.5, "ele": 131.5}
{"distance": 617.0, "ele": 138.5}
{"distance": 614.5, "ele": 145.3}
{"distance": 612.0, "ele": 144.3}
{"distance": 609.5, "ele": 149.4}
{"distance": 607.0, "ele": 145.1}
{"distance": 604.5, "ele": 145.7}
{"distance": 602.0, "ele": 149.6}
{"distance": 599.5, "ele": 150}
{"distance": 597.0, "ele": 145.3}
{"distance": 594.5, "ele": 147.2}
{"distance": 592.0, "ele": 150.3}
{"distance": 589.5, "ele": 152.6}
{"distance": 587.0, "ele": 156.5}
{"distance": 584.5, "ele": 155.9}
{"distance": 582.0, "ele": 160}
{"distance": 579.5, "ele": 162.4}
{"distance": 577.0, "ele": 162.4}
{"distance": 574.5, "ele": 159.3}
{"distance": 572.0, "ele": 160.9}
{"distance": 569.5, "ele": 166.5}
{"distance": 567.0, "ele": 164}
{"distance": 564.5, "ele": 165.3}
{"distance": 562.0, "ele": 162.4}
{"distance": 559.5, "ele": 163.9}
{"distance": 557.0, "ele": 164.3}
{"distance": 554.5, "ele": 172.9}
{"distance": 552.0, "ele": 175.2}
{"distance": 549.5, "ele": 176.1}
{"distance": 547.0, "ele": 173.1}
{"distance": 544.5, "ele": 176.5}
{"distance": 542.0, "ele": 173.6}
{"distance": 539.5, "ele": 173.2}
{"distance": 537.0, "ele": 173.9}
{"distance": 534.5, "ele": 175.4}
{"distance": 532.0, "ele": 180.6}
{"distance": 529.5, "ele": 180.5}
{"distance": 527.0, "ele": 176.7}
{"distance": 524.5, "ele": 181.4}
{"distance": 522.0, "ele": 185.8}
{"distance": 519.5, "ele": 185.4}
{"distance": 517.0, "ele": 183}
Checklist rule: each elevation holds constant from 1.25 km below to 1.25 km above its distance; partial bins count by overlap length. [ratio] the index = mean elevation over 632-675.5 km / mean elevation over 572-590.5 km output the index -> 0.6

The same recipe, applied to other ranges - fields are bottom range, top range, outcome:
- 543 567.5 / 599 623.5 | 0.84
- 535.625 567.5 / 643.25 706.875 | 0.76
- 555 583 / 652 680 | 0.75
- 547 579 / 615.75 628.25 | 0.75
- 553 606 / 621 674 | 0.64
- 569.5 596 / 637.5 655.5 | 0.49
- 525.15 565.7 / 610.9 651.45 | 0.59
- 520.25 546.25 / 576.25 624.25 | 0.83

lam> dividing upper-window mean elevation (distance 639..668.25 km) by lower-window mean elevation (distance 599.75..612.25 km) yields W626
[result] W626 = 0.63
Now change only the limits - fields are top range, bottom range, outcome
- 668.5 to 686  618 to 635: 1.31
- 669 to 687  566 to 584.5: 0.90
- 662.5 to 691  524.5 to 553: 0.81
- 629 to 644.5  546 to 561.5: 0.47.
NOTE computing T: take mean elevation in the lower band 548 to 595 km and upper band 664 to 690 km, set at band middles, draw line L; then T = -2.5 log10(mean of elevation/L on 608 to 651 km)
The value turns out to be 0.41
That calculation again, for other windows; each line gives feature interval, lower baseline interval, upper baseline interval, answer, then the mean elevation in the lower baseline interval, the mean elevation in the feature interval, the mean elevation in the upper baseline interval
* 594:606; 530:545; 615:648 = -0.19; 176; 148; 98.1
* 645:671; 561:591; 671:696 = 0.41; 161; 104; 149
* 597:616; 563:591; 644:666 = -0.09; 160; 147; 94.8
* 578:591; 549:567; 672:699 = 0.05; 168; 157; 150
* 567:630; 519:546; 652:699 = 0.09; 178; 146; 135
